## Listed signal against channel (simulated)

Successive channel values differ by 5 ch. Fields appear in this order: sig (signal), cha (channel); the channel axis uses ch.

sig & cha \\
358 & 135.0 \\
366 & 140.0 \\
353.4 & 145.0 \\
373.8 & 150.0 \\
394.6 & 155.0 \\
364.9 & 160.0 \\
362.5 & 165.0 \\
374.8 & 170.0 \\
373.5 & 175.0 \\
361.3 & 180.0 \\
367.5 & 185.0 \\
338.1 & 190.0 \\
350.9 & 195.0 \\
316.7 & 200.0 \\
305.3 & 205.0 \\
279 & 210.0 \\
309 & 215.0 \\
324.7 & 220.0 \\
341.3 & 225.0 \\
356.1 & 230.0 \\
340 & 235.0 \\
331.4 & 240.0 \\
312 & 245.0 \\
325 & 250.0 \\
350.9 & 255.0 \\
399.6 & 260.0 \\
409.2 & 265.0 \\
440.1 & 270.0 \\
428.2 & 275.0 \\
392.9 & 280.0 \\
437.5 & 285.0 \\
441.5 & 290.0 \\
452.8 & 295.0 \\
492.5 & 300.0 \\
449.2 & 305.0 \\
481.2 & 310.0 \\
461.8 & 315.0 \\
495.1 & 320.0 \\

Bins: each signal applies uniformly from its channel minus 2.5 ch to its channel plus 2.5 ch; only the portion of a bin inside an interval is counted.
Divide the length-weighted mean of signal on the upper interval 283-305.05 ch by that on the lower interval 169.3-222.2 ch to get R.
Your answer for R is 1.36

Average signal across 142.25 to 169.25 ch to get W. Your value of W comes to 370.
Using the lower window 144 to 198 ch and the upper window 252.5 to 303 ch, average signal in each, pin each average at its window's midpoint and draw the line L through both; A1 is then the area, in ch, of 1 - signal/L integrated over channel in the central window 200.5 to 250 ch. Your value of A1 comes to 9.2 ch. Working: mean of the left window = 365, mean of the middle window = 322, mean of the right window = 425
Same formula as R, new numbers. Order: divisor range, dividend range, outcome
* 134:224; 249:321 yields 1.24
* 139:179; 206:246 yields 0.87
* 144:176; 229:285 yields 1.01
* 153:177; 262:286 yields 1.12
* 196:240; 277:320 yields 1.40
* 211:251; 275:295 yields 1.30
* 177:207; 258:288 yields 1.23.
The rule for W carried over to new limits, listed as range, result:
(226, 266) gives 350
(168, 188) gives 368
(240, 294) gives 392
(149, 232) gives 346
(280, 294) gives 433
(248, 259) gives 347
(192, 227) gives 318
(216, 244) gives 336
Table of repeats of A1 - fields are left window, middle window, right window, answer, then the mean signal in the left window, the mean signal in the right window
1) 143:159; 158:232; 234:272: 5.60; 374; 363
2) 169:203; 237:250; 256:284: 2.32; 353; 412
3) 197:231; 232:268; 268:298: 2.34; 318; 433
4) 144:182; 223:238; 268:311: 2.37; 371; 445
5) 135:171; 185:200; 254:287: 1.53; 369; 411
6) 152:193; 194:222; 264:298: 5.46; 367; 431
